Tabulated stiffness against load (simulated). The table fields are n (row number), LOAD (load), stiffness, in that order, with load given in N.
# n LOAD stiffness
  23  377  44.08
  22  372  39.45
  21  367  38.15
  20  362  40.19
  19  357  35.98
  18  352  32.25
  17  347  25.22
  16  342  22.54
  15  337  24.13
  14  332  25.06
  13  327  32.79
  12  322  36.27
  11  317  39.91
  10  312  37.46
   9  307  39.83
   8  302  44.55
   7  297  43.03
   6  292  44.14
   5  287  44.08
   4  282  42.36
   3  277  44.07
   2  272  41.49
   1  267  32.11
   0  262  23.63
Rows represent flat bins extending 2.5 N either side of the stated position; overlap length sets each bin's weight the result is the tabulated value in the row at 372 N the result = 39.45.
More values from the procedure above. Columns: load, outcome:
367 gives 38.15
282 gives 42.36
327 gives 32.79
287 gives 44.08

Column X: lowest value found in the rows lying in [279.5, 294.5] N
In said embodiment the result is 42.36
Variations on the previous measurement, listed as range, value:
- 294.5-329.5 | 32.79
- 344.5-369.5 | 25.22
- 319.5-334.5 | 25.06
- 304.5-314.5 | 37.46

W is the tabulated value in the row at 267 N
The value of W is 32.11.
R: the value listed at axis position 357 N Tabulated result 35.98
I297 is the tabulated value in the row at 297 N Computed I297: 43.03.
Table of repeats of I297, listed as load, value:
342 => 22.54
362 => 40.19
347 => 25.22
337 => 24.13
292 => 44.14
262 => 23.63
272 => 41.49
